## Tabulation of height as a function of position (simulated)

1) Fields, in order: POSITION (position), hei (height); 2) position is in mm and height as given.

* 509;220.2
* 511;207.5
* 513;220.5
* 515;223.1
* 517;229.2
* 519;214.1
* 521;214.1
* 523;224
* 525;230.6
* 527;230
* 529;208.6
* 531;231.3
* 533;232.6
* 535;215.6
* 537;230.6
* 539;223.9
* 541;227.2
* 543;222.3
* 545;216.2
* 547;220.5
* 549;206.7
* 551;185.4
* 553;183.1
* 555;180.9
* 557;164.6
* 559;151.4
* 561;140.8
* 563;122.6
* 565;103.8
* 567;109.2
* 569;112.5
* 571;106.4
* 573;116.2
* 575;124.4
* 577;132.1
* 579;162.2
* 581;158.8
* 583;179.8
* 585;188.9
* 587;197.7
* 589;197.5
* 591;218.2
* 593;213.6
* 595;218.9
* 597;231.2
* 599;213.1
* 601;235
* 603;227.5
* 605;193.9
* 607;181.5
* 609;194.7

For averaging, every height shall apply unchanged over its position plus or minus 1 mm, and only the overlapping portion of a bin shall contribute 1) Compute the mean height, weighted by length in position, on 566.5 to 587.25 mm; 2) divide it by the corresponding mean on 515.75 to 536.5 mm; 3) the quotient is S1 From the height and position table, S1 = 0.64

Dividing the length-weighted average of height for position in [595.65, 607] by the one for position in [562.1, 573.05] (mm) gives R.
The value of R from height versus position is 1.95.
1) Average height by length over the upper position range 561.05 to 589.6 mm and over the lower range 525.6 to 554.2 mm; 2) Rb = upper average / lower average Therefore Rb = 0.66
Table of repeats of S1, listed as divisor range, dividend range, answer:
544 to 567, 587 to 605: 1.29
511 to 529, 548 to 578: 0.64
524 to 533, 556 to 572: 0.56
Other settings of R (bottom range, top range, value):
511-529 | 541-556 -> 0.92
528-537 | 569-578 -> 0.53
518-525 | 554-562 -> 0.73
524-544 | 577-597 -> 0.85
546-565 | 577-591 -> 1.06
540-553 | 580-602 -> 0.97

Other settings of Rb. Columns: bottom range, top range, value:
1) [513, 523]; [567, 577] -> 0.53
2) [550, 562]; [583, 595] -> 1.21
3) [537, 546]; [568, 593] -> 0.72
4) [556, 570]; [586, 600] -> 1.65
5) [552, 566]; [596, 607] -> 1.45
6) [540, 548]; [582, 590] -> 0.86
